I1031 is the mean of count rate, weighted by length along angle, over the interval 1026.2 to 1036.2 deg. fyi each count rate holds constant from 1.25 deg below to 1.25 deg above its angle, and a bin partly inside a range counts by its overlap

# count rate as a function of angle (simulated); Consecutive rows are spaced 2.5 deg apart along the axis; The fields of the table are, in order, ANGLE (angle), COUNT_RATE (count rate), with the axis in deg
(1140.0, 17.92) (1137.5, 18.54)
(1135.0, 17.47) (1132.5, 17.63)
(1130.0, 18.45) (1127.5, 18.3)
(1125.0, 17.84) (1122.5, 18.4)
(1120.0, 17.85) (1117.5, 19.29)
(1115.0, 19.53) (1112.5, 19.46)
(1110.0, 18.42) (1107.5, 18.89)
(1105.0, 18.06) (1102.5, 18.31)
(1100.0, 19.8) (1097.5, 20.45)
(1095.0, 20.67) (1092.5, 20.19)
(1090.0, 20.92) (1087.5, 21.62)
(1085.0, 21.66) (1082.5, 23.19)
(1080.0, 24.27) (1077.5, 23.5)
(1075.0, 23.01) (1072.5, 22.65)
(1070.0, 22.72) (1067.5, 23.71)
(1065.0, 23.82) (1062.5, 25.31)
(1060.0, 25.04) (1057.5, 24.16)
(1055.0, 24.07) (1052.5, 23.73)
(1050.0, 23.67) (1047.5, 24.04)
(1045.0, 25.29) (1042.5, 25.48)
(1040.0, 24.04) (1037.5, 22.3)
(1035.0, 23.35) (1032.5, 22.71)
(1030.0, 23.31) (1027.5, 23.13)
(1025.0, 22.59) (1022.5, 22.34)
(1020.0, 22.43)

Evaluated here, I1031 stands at 23.1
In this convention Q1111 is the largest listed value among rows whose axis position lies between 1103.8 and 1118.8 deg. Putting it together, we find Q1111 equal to 19.53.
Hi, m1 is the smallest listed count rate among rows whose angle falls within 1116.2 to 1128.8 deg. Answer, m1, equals 17.84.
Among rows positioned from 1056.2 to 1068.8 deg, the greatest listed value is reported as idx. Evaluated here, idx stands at 25.31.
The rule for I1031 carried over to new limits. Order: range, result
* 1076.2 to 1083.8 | 23.6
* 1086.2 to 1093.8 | 20.9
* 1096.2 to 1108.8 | 19.1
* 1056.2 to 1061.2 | 24.6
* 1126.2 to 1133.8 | 18.1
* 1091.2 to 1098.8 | 20.4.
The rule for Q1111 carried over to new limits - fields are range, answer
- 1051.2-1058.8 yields 24.16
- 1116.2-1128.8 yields 19.29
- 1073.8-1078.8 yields 23.5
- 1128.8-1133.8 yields 18.45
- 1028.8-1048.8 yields 25.48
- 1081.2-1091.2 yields 23.19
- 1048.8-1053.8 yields 23.73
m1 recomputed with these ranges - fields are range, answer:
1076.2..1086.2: 21.66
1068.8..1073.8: 22.65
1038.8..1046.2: 24.04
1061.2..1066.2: 23.82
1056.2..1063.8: 24.16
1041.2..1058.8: 23.67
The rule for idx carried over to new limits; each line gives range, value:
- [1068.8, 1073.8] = 22.72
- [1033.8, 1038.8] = 23.35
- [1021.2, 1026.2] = 22.59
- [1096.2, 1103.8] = 20.45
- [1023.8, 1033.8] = 23.31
